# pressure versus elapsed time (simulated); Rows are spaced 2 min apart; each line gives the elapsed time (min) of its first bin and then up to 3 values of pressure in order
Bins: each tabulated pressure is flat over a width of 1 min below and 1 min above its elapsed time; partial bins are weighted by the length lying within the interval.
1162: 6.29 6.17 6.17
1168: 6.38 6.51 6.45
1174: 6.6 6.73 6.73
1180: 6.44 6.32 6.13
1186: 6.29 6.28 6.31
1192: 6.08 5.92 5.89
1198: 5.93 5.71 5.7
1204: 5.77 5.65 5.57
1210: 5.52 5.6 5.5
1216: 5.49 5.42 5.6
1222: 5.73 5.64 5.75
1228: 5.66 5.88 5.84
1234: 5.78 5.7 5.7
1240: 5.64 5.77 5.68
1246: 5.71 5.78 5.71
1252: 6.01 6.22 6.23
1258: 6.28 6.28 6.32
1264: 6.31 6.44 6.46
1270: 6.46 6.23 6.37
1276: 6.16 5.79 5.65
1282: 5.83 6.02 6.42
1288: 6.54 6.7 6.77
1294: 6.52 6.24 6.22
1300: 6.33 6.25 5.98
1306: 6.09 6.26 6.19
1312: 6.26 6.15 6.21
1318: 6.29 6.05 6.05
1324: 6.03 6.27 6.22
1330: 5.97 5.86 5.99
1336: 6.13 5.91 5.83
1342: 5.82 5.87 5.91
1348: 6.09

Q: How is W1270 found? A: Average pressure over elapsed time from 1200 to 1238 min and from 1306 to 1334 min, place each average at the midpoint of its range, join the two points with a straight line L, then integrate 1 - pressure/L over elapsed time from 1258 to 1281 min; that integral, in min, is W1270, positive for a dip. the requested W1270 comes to -1.3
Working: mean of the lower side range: 5.66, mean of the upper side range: 6.13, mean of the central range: 6.23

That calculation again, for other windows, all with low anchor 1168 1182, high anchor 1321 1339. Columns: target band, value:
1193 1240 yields 5.3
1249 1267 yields 0.2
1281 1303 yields -0.6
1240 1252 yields 1.1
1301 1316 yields -0.1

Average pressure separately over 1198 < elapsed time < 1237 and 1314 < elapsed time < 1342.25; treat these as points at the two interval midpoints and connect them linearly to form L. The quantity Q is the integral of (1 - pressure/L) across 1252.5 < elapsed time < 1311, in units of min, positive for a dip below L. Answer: -3.7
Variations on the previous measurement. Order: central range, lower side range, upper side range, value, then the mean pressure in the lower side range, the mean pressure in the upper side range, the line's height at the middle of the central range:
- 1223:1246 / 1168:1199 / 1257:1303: 2.1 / 6.31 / 6.29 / 6.3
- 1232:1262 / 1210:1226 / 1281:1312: -0.3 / 5.58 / 6.29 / 5.84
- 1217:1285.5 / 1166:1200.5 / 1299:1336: 2.9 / 6.28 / 6.14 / 6.21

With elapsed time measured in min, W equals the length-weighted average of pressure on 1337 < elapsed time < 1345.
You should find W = 5.86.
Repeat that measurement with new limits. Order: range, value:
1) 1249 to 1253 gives 5.86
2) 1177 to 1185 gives 6.41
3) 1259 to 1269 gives 6.36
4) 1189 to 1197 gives 6.05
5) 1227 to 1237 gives 5.77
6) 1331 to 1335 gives 5.93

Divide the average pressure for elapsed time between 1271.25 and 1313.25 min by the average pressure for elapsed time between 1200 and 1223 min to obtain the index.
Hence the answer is 1.1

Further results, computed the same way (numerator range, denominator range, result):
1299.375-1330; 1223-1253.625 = 1.07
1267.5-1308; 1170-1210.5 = 1.02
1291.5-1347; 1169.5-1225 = 1.02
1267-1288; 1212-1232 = 1.09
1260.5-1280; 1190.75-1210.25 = 1.08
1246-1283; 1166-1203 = 0.98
